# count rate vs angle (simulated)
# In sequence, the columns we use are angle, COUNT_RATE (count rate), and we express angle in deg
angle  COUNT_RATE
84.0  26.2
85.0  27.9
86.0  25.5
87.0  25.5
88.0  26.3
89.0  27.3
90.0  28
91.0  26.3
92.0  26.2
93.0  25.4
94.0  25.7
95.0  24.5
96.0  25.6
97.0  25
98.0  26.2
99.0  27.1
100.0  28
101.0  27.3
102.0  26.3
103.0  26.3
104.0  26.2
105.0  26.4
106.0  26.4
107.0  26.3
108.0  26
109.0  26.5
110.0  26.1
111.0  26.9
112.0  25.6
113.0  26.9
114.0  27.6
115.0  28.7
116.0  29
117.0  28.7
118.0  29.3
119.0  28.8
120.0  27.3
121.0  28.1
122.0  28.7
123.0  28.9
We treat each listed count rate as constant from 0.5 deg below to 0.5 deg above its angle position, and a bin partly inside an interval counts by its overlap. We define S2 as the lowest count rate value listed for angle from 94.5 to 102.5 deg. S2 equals 24.5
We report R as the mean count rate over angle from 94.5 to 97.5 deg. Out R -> 25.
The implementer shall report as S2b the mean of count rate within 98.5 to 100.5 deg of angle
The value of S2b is 27.6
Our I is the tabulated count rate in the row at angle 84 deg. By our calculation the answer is 26.2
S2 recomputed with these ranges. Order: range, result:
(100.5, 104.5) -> 26.2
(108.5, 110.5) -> 26.1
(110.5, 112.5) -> 25.6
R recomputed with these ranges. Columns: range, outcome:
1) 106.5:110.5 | 26.2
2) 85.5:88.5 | 25.8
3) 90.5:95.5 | 25.6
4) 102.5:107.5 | 26.3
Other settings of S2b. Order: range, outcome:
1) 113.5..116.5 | 28.4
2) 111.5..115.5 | 27.2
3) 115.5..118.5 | 29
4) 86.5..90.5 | 26.8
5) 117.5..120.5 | 28.5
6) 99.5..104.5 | 26.8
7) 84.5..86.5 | 26.7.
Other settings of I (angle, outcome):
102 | 26.3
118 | 29.3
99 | 27.1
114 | 27.6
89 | 27.3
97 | 25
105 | 26.4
